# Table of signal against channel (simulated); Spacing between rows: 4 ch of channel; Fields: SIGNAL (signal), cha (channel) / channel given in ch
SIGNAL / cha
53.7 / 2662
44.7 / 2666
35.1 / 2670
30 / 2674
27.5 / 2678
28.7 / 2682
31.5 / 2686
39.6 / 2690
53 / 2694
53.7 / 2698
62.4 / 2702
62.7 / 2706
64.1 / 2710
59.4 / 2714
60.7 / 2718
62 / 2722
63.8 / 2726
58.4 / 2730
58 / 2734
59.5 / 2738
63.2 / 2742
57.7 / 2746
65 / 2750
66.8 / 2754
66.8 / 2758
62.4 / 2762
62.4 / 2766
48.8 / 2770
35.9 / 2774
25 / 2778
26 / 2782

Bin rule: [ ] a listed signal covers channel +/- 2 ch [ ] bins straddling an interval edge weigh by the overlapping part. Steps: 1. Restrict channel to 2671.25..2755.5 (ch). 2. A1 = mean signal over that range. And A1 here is 53.5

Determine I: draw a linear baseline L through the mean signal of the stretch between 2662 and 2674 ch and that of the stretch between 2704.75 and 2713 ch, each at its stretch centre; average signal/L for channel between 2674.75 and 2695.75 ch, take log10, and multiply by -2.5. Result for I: 0.38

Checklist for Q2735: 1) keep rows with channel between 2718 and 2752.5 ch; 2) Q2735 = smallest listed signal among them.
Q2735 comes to 57.7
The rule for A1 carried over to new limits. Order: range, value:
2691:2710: 57.6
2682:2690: 32.8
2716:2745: 60.7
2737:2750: 60.9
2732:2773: 60.4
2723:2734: 60.6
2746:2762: 64.7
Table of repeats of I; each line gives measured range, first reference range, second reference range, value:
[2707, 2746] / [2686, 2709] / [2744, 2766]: -0.05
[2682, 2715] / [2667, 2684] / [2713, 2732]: -0.12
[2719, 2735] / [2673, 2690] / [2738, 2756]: -0.15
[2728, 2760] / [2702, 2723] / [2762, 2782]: -0.20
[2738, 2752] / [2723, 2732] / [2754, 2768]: 0.02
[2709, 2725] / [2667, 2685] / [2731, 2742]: -0.22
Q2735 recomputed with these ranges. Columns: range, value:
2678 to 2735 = 27.5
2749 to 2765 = 62.4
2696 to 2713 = 53.7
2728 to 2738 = 58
